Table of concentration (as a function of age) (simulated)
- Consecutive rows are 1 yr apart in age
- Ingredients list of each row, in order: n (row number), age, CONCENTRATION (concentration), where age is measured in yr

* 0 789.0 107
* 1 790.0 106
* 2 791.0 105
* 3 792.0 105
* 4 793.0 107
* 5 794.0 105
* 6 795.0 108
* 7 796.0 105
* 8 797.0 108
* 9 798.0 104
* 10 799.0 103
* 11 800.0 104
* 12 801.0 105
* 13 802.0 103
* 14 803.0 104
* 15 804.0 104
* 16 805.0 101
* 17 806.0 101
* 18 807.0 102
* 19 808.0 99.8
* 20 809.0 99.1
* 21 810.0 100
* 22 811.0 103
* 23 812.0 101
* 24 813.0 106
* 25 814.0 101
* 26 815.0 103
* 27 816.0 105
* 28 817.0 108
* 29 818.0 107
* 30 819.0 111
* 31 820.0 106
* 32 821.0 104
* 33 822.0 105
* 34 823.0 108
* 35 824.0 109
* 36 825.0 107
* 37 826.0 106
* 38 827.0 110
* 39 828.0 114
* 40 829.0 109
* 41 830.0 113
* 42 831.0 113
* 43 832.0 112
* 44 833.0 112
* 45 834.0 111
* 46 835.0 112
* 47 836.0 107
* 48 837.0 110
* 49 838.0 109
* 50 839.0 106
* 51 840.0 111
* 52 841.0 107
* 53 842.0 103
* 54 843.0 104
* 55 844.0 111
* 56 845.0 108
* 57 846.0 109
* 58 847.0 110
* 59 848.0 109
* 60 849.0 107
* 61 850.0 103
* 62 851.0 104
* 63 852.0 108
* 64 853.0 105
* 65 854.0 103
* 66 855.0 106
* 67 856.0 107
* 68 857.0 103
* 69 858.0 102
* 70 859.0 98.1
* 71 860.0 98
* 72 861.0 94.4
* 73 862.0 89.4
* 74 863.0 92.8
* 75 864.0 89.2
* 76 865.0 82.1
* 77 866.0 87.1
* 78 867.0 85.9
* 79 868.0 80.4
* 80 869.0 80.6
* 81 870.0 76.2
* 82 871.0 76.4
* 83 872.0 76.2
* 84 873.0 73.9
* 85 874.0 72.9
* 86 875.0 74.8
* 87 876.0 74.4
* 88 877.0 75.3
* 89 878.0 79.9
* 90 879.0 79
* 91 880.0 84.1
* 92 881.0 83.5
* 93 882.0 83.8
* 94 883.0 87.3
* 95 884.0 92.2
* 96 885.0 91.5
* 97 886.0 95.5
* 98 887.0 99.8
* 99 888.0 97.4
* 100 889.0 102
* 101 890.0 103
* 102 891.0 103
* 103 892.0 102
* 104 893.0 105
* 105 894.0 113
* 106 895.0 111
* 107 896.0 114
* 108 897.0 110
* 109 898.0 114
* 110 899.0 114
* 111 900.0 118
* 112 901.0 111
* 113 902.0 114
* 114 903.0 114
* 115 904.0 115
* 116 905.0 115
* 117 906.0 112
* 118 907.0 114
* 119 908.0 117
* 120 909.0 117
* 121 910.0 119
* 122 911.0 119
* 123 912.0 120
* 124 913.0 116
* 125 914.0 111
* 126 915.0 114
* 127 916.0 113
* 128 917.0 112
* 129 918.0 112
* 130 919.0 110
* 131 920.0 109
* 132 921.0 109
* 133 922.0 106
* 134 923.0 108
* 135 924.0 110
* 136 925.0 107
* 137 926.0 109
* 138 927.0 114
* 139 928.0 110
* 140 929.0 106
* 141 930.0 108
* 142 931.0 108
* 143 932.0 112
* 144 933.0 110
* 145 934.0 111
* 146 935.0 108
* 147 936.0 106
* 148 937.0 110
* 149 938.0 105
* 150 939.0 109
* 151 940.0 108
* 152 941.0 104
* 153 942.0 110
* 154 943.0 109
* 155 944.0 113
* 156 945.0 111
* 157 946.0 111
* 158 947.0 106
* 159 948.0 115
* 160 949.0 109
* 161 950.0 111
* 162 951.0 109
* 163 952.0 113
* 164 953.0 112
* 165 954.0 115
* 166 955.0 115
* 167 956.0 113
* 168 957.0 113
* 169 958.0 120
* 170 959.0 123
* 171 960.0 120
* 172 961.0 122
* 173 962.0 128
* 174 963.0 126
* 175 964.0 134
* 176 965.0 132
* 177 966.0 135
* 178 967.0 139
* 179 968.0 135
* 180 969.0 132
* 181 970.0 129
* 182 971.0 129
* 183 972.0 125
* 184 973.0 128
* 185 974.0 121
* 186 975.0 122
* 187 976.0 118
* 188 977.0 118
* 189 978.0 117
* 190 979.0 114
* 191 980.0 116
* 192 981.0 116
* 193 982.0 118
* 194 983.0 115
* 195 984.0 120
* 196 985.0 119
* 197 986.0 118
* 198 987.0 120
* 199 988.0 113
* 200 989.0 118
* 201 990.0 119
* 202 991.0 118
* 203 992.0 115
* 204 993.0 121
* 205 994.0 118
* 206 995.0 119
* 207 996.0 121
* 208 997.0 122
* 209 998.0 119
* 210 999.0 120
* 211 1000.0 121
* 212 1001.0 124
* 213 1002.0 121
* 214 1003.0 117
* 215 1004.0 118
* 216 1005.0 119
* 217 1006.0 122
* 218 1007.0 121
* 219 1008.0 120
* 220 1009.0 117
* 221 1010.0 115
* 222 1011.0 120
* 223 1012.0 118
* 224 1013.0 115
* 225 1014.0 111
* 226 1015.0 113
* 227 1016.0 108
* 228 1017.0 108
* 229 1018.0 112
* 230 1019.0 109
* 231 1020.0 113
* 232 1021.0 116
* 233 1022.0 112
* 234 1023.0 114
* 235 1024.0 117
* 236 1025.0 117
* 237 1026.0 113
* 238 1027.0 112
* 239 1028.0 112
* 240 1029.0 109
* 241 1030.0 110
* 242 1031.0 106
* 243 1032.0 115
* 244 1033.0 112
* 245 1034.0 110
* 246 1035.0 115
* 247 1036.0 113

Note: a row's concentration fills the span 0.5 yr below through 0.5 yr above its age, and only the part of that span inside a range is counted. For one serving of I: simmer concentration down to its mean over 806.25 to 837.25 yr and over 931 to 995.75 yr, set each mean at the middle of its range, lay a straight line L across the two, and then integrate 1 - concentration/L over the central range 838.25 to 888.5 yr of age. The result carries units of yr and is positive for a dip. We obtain 7.4 yr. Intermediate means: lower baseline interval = 107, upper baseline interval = 117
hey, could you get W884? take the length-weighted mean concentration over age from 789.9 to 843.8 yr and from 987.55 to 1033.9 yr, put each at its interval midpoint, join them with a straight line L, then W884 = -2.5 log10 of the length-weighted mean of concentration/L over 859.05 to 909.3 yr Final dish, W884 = 0.15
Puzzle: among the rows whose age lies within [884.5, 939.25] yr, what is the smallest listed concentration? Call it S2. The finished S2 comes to 91.5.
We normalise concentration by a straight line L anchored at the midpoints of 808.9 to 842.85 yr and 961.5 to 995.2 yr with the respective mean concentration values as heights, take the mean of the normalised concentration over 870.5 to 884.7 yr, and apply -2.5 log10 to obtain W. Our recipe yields 0.37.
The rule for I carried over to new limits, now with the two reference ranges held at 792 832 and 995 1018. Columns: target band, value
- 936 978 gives -1.4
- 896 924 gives -0.4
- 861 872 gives 2.5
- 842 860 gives 0.4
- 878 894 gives 2.3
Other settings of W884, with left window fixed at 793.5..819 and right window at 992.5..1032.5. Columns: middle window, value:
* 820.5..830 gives -0.035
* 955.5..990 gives -0.082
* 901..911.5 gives -0.056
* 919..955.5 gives 0.018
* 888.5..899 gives 0.009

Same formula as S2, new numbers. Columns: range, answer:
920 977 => 104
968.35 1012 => 113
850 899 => 72.9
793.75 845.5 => 99.1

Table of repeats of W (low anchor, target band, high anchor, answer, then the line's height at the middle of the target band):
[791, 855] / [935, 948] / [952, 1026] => 0.07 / 116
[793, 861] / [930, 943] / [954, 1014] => 0.08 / 116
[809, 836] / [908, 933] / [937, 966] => 0.01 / 113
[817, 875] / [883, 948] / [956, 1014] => 0.02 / 111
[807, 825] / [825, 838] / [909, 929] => -0.05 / 106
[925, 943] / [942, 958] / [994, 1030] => -0.02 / 110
